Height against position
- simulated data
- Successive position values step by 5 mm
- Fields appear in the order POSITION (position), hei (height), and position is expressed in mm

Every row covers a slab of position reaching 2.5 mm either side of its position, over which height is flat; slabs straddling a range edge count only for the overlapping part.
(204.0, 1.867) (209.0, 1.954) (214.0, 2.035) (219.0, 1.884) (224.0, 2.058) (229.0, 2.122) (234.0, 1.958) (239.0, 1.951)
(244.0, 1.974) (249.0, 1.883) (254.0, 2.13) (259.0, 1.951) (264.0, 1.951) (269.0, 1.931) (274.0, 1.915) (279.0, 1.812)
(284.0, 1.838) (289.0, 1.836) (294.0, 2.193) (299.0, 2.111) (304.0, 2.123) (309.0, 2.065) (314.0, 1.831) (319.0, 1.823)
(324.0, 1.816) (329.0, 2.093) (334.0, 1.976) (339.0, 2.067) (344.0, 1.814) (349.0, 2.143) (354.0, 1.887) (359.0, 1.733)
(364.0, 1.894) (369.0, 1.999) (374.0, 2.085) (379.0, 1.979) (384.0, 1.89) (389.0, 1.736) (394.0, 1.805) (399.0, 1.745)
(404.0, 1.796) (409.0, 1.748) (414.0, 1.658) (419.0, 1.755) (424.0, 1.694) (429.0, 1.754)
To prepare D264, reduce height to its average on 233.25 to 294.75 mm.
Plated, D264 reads 1.94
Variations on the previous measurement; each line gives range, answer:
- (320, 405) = 1.91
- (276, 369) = 1.95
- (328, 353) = 2.01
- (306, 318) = 1.94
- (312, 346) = 1.92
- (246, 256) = 2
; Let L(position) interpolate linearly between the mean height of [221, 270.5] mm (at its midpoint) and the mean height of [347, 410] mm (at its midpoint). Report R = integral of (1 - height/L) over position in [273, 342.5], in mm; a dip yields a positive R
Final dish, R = -0.9 mm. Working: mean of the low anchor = 1.99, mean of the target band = 1.96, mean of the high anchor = 1.88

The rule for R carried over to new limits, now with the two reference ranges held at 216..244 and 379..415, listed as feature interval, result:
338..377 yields -2.39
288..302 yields -1.16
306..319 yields -0.27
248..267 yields -0.25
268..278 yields 0.18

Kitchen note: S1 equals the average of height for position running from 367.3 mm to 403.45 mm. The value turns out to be 1.88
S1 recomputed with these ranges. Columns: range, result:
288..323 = 2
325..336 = 2.01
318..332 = 1.92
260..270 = 1.94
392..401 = 1.78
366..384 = 2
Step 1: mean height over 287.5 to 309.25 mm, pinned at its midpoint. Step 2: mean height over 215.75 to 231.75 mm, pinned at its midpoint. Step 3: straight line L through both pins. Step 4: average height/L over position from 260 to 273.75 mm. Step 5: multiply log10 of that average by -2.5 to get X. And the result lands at 0.06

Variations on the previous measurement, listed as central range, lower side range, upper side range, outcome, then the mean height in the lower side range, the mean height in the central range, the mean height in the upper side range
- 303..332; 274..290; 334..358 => -0.024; 1.84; 1.95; 1.96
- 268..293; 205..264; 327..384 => 0.054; 1.99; 1.88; 1.97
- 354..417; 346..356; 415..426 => 0.015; 2.01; 1.84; 1.72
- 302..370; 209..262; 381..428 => -0.052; 1.99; 1.94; 1.76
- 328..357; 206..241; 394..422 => -0.087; 1.99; 1.99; 1.75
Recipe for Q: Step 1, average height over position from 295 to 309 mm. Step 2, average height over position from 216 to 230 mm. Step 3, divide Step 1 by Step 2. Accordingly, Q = 1.1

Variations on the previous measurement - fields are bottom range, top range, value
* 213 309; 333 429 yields 0.94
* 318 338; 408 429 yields 0.88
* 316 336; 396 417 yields 0.90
